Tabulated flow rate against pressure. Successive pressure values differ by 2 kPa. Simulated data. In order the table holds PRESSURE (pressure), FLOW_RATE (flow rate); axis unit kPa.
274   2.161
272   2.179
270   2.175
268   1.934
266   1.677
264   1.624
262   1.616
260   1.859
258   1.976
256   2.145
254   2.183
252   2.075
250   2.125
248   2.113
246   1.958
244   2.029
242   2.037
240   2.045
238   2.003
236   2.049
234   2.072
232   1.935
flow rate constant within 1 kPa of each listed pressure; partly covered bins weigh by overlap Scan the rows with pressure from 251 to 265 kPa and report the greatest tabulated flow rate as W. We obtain 2.183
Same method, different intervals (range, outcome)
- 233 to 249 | 2.113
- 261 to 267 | 1.677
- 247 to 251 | 2.125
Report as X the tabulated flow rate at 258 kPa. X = 1.976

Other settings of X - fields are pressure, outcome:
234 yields 2.072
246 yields 1.958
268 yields 1.934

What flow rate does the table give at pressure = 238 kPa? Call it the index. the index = 2.003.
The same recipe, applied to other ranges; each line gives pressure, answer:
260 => 1.859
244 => 2.029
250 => 2.125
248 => 2.113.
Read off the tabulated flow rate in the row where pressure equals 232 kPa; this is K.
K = 1.935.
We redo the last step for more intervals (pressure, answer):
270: 2.175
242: 2.037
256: 2.145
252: 2.075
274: 2.161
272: 2.179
